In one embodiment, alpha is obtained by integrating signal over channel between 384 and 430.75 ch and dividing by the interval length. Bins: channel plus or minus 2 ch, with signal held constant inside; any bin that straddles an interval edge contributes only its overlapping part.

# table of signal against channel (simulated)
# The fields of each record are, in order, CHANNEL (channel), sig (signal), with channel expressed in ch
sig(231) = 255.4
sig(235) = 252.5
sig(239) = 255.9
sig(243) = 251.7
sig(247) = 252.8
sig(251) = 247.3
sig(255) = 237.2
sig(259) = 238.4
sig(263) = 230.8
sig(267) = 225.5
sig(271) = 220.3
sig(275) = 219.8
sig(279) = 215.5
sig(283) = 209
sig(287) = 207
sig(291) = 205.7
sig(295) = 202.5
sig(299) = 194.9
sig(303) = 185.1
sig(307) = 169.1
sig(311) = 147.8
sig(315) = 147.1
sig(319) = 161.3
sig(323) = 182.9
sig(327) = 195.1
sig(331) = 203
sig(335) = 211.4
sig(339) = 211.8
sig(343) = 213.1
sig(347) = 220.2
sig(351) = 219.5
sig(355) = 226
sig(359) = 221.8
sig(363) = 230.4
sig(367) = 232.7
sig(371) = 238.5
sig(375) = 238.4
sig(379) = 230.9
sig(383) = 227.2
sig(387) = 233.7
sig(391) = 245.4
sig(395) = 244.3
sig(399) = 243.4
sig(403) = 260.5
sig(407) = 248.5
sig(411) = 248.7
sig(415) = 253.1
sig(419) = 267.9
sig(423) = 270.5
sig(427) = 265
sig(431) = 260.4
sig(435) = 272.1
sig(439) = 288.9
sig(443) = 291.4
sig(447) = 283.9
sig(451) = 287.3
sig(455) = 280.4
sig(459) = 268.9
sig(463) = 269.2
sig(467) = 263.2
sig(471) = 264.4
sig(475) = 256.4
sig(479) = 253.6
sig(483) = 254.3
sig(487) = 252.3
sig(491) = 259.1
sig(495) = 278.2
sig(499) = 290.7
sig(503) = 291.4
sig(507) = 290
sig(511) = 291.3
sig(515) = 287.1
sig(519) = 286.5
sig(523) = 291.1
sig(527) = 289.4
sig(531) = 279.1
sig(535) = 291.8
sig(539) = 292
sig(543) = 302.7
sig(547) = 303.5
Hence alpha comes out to 253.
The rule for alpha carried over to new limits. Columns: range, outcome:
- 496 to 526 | 289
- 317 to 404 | 222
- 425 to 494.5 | 269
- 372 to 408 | 241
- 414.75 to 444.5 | 272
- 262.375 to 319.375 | 196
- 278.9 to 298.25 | 206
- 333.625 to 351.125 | 215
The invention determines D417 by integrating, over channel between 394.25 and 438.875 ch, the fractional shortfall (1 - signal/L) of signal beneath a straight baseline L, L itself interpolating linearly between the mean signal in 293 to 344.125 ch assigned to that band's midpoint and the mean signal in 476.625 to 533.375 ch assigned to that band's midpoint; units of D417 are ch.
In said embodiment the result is -4.73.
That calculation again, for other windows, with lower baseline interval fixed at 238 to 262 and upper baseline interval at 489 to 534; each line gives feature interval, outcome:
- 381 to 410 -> 2.6 ch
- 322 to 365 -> 7.8 ch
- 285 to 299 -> 2.7 ch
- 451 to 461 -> 0.0 ch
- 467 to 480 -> 0.9 ch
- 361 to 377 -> 1.8 ch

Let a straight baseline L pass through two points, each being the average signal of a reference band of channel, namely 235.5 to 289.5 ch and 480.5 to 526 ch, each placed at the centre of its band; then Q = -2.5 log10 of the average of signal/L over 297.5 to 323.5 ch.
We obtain 0.39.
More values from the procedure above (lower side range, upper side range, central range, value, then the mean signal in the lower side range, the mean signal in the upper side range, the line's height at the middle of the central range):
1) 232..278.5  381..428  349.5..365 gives 0.10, 239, 250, 247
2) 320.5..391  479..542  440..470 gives -0.08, 220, 281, 259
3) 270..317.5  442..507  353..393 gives -0.02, 193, 272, 227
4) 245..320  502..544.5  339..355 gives 0.05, 207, 290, 229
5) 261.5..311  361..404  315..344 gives 0.14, 204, 238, 220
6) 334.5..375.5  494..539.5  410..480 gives -0.04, 224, 288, 260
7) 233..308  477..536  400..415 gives 0.01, 223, 279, 255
